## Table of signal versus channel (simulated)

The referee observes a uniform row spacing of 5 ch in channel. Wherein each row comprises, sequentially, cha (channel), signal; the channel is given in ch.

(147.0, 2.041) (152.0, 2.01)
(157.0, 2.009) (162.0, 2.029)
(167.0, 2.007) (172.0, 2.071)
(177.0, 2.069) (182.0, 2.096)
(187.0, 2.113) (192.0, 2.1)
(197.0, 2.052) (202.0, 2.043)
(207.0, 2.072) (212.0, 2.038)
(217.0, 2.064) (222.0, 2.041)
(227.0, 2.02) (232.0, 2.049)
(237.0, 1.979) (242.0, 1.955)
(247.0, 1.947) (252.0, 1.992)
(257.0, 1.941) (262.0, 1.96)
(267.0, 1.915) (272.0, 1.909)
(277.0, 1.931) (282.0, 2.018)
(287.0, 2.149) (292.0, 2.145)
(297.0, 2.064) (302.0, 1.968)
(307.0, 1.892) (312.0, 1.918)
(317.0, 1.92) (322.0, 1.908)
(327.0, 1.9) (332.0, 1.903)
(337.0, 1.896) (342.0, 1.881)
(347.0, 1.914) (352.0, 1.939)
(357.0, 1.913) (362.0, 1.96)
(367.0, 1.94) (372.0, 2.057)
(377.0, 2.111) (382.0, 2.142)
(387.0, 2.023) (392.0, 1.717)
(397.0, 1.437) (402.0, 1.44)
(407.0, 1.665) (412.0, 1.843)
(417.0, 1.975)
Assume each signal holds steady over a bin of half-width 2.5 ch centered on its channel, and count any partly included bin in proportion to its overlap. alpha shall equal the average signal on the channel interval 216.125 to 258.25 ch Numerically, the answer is 2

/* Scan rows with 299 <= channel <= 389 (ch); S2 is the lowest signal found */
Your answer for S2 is 1.881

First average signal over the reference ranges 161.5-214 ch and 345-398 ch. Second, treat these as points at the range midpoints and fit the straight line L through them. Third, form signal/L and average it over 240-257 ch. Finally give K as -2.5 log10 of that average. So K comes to 0.03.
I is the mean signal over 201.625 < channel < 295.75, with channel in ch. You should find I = 2.01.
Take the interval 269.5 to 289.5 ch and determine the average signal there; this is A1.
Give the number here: 2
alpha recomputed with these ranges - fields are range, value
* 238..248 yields 1.96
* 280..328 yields 1.99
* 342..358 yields 1.92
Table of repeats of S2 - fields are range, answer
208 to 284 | 1.909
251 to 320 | 1.892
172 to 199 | 2.052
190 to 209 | 2.043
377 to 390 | 2.023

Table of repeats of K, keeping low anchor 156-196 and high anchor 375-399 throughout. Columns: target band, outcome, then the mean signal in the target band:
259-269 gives 0.03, 1.94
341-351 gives 0.01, 1.91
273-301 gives -0.04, 2.05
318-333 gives 0.02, 1.91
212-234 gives -0.01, 2.04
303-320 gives 0.02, 1.92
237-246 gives 0.03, 1.96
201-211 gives -0.01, 2.06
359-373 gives -0.04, 1.98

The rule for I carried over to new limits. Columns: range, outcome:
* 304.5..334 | 1.91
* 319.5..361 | 1.91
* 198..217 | 2.05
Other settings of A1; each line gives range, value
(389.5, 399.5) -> 1.58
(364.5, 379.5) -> 2.04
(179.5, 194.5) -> 2.1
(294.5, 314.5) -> 1.96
